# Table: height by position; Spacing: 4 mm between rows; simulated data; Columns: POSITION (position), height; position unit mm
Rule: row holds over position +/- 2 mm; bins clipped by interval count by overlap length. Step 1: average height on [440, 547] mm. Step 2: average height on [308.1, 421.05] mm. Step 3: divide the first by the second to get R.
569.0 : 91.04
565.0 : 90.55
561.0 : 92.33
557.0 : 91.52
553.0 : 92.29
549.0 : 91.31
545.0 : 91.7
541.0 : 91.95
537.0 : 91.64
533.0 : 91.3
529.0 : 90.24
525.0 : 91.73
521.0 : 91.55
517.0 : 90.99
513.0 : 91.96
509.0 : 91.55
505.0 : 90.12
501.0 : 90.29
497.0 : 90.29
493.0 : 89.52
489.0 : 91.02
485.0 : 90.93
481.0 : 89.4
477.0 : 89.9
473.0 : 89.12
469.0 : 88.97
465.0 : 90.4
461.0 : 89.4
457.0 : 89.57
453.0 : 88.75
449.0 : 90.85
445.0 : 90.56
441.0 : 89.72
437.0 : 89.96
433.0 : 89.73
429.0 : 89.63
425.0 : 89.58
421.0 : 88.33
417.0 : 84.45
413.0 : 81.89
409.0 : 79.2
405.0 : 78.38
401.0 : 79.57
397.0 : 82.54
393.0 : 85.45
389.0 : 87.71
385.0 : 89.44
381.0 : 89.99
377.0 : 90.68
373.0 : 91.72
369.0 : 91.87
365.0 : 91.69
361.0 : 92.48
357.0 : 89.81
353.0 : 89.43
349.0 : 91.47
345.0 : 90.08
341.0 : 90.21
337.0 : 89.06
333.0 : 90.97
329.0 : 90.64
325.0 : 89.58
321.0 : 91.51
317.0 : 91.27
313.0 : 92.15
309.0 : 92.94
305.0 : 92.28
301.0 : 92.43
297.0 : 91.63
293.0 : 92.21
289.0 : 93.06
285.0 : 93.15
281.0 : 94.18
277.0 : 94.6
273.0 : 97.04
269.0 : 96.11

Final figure 1.02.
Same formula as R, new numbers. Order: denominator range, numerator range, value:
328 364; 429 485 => 0.99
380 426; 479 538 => 1.07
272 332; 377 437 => 0.93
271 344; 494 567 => 0.99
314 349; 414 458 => 0.98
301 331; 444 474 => 0.98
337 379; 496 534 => 1.00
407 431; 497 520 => 1.06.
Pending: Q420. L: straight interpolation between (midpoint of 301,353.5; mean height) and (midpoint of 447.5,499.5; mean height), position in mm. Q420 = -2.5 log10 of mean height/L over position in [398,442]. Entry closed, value 0.06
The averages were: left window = 91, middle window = 85.3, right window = 89.9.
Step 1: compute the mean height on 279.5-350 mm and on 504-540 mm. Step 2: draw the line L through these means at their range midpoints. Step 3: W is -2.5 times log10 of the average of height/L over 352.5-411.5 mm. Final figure 0.052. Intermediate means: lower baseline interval 91.6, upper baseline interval 91.3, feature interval 87.2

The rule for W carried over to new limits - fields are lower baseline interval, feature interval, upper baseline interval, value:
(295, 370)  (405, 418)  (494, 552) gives 0.127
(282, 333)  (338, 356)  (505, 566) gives 0.020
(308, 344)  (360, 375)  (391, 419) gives -0.072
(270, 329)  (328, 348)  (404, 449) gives 0.008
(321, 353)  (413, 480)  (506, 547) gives 0.023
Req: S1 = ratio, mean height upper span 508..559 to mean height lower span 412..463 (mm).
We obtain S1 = 1.0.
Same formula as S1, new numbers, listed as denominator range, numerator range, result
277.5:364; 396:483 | 0.95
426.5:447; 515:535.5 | 1.01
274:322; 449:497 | 0.97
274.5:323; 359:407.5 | 0.94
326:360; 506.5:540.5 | 1.01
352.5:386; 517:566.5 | 1.01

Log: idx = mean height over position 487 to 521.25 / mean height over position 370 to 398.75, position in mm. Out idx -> 1.03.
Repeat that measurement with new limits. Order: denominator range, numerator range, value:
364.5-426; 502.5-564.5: 1.06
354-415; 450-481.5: 1.03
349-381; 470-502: 0.99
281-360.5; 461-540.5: 0.99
